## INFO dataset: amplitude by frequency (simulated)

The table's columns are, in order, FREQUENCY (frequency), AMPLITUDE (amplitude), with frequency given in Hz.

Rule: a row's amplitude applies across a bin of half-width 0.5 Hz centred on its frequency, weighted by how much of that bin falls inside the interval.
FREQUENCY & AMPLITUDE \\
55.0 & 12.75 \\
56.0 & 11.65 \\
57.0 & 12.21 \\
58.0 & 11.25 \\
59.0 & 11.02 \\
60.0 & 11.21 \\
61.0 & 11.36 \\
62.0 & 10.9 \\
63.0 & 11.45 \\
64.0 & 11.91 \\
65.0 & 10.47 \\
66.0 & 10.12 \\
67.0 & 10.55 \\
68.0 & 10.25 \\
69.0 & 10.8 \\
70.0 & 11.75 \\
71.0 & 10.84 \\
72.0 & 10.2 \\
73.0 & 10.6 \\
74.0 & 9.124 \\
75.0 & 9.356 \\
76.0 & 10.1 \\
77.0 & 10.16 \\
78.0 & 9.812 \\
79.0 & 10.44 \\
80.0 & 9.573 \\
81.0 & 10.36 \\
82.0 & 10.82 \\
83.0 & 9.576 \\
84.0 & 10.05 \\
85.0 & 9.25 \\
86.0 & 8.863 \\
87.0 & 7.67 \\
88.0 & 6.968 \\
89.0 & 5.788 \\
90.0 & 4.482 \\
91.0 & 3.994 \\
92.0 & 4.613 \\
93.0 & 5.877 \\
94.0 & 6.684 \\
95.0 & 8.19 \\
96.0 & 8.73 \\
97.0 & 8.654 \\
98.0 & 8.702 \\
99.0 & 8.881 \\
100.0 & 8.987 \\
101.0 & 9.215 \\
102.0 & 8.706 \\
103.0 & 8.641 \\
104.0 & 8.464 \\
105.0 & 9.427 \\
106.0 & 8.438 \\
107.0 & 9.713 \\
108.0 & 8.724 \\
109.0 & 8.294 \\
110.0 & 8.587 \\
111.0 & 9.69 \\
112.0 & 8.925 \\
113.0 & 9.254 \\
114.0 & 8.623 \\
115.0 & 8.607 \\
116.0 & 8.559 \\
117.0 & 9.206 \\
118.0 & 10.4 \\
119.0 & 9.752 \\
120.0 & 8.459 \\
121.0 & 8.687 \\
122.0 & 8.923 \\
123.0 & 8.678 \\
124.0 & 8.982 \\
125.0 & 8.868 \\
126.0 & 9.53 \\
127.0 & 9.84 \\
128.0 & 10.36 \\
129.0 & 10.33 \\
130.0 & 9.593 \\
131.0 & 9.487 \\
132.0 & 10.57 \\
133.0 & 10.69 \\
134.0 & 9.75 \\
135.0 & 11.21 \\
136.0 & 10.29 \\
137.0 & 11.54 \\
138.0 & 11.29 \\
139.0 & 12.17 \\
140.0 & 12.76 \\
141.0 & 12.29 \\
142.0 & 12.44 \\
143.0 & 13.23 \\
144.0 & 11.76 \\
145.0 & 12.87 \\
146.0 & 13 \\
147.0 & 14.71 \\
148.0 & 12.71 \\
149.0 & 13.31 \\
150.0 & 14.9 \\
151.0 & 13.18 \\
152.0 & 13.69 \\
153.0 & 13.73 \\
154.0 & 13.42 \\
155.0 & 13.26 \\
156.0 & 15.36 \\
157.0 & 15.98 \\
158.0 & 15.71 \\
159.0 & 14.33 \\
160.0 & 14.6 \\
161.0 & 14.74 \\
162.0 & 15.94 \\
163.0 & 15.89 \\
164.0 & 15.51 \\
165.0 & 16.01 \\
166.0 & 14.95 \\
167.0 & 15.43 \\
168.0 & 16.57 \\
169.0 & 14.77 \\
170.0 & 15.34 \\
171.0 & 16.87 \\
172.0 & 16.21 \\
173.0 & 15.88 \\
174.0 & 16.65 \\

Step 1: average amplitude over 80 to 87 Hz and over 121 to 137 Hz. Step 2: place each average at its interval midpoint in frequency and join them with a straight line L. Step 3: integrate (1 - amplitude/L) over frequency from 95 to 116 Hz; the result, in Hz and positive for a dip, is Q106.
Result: 1.9 Hz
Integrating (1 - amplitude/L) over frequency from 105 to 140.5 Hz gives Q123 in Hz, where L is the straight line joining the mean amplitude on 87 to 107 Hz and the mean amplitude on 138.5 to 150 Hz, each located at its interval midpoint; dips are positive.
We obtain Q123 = 2.7 Hz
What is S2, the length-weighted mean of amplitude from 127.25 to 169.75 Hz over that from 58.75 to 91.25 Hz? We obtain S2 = 1.36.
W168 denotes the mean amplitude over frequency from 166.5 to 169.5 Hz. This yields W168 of 15.6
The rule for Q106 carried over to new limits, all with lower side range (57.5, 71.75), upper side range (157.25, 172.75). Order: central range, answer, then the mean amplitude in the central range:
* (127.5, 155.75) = 4.65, 12.1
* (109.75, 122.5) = 4.07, 9.06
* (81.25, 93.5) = 4.68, 7.39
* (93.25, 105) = 3.78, 8.51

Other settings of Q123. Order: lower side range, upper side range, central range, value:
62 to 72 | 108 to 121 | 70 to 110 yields 5.2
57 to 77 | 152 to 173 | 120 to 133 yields 3.9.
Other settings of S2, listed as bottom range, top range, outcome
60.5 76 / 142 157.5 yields 1.28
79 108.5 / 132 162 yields 1.59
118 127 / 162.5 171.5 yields 1.72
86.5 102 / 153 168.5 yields 2.10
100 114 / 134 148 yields 1.37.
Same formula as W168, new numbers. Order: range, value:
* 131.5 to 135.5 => 10.6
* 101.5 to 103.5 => 8.67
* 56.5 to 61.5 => 11.4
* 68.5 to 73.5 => 10.8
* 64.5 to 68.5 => 10.3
